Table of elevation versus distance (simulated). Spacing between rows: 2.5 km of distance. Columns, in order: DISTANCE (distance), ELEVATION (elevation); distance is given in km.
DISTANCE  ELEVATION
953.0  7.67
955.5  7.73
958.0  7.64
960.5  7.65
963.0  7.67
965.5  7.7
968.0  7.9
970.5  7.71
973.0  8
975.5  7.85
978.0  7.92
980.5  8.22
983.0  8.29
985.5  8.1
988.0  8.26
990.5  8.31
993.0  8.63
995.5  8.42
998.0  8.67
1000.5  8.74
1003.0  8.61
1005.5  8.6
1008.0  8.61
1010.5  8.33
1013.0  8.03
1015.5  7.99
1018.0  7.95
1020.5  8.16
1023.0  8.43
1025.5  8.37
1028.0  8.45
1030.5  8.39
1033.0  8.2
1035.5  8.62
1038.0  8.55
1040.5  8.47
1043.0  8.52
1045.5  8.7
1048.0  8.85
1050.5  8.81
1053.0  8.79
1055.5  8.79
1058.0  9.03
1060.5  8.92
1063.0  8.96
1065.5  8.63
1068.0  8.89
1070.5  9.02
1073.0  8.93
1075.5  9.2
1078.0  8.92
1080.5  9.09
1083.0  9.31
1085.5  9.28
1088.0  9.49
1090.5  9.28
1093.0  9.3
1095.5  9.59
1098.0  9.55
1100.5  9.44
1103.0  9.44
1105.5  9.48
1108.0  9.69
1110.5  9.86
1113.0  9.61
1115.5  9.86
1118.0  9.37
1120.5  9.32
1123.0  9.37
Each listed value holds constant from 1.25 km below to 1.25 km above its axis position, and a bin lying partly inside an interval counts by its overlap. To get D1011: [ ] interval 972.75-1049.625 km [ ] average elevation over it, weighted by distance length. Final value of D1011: 8.37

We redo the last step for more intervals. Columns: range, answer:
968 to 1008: 8.29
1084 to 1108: 9.44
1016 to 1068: 8.58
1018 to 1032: 8.32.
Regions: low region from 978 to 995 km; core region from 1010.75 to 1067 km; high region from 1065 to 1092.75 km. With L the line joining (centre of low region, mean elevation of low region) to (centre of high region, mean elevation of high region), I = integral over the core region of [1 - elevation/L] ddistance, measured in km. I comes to 1.5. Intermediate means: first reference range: 8.28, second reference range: 9.11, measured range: 8.53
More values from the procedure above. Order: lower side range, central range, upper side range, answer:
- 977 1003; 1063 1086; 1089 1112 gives 0.57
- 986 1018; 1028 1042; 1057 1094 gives 0.42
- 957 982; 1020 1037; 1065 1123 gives 0.32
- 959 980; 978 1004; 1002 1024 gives -1.12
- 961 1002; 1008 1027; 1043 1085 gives 0.61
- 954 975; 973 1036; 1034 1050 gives -0.91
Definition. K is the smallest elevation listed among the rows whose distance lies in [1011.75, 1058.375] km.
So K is 7.95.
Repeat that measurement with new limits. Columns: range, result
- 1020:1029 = 8.16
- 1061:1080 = 8.63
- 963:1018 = 7.67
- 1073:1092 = 8.92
